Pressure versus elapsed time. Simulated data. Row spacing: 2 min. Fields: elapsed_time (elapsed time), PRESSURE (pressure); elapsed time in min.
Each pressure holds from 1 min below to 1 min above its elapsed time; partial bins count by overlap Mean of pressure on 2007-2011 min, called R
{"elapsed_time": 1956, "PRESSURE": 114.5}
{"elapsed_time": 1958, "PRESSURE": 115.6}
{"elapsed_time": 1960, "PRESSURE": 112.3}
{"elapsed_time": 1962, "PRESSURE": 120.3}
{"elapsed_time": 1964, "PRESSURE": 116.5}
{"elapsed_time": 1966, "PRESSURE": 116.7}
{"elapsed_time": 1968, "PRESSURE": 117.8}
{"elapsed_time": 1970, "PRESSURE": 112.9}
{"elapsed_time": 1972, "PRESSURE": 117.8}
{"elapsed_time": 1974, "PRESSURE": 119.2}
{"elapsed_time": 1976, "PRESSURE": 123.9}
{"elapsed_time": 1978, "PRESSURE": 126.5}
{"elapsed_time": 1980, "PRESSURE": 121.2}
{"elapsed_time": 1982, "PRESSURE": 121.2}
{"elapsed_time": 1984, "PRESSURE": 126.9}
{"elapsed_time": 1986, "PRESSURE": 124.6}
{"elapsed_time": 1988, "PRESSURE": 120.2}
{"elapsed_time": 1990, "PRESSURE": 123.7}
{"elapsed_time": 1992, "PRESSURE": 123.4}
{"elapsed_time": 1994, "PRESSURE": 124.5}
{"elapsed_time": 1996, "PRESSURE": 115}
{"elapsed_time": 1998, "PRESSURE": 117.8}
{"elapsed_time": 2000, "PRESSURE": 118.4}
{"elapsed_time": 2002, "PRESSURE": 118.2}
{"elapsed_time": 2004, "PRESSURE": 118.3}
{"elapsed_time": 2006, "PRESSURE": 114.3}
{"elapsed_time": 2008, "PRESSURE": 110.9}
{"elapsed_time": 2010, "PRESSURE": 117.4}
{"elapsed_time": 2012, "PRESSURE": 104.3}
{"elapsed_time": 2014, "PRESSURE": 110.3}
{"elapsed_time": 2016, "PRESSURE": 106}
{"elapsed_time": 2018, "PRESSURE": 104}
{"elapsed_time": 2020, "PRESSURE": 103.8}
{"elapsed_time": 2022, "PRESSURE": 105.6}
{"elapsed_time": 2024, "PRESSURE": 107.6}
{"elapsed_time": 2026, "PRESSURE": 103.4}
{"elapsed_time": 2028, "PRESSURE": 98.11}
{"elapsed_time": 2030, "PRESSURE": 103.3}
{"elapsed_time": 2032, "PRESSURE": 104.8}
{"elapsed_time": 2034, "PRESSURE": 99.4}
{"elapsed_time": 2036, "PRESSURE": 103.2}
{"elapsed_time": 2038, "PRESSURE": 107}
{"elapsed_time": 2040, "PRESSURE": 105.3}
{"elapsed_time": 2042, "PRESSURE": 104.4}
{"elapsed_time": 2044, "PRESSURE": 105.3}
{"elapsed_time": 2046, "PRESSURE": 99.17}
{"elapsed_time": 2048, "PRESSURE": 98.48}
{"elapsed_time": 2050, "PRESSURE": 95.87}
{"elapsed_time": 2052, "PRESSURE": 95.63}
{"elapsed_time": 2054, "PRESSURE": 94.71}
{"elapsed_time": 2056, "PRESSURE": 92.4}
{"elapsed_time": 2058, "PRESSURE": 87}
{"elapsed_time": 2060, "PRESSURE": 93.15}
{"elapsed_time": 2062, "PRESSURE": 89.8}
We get 114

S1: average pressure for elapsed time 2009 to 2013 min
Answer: 111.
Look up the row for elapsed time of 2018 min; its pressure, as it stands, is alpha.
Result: 104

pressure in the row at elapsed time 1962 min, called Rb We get 120.3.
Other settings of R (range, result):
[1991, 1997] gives 121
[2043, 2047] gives 102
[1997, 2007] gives 117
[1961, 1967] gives 118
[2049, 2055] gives 95.4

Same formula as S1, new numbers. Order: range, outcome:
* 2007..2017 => 110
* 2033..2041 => 104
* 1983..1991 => 124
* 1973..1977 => 122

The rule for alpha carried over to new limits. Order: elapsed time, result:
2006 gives 114.3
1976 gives 123.9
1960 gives 112.3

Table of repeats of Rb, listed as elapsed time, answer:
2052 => 95.63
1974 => 119.2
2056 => 92.4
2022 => 105.6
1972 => 117.8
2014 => 110.3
